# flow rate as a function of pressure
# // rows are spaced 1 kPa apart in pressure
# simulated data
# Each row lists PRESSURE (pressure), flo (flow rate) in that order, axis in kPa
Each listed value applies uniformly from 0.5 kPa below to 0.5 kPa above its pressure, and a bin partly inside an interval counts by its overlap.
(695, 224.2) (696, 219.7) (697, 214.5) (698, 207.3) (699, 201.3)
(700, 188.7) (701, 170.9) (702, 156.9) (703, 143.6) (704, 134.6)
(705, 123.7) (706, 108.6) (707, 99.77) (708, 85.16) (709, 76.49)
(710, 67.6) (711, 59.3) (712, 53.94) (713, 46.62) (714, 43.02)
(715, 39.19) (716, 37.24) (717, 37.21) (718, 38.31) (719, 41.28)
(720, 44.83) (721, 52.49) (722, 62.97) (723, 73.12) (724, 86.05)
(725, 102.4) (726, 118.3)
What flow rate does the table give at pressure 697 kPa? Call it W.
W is 214.5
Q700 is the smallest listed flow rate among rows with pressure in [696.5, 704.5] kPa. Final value 134.6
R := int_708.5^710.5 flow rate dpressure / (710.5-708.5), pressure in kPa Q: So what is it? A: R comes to 72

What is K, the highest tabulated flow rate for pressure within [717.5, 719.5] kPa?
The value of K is 41.28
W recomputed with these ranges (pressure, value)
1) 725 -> 102.4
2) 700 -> 188.7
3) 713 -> 46.62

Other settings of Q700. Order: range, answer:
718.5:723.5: 41.28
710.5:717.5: 37.21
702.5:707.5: 99.77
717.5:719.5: 38.31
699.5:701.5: 170.9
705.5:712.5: 53.94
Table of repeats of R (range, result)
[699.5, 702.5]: 172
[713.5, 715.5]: 41.1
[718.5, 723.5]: 54.9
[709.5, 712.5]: 60.3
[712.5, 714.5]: 44.8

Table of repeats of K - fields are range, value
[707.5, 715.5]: 85.16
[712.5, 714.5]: 46.62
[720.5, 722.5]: 62.97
